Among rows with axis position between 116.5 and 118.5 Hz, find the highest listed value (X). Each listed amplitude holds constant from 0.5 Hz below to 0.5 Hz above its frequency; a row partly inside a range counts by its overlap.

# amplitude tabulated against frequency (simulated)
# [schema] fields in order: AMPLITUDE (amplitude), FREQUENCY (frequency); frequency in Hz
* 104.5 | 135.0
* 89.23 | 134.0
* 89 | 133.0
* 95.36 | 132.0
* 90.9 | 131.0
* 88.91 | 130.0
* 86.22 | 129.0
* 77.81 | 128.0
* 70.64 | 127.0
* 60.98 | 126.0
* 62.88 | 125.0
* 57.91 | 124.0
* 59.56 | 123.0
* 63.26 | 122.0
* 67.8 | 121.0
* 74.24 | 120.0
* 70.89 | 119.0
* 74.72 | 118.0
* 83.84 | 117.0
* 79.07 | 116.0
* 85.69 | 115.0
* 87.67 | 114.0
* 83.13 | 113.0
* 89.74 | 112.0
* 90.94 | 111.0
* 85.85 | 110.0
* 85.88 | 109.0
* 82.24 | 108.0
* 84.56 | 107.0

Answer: 83.84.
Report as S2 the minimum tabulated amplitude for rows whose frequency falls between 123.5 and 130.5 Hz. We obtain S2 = 57.91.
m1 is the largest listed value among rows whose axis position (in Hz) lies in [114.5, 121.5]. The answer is 85.69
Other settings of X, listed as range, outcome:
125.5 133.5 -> 95.36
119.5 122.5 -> 74.24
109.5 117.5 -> 90.94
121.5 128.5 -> 77.81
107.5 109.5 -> 85.88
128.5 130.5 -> 88.91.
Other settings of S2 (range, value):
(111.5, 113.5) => 83.13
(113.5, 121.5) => 67.8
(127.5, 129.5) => 77.81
